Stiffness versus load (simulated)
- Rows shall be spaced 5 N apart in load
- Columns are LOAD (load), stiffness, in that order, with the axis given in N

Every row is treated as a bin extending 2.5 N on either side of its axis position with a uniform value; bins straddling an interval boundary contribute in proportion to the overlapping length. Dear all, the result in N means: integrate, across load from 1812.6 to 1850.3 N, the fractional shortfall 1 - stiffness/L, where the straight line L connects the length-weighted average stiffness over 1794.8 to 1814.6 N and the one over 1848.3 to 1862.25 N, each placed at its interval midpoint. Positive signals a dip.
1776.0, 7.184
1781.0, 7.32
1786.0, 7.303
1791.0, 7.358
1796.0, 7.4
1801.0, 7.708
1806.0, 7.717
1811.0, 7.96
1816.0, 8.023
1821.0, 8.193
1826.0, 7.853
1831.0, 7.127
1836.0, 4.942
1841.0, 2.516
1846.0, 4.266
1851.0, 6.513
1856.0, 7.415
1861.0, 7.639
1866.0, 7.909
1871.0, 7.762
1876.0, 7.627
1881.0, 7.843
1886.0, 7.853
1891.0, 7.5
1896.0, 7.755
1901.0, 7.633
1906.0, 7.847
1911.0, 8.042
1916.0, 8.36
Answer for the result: 6.29 N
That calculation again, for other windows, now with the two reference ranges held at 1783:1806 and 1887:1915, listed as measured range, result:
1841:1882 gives 4.6 N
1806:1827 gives -1.2 N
